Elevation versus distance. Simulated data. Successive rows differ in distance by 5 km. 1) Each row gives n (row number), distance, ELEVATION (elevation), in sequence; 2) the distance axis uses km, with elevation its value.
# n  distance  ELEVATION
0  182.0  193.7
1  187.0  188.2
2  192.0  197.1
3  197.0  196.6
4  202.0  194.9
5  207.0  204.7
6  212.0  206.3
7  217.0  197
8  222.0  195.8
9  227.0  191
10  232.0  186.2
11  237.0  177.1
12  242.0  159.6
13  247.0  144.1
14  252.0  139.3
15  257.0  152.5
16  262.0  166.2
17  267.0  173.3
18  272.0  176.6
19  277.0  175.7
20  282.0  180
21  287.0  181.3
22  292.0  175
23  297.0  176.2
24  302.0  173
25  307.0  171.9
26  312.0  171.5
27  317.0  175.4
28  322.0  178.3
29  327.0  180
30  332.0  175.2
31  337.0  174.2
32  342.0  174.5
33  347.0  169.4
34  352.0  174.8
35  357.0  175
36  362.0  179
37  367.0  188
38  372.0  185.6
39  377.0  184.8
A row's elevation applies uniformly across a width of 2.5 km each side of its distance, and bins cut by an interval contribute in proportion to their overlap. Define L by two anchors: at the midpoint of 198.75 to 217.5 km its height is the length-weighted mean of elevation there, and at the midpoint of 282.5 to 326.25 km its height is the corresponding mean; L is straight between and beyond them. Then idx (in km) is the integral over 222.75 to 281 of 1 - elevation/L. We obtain 6.4 km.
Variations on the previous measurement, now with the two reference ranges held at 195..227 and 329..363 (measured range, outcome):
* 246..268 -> 4.1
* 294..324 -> 1.1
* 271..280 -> 0.5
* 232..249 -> 2.5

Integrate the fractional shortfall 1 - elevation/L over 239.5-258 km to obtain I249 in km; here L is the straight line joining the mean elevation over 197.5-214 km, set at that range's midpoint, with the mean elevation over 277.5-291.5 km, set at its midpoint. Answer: 4.0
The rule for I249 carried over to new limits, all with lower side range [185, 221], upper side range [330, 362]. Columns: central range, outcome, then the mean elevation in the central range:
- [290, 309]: 0.8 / 174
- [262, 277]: 1.1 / 174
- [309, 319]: 0.3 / 173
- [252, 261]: 1.8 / 151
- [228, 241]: 0.8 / 180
